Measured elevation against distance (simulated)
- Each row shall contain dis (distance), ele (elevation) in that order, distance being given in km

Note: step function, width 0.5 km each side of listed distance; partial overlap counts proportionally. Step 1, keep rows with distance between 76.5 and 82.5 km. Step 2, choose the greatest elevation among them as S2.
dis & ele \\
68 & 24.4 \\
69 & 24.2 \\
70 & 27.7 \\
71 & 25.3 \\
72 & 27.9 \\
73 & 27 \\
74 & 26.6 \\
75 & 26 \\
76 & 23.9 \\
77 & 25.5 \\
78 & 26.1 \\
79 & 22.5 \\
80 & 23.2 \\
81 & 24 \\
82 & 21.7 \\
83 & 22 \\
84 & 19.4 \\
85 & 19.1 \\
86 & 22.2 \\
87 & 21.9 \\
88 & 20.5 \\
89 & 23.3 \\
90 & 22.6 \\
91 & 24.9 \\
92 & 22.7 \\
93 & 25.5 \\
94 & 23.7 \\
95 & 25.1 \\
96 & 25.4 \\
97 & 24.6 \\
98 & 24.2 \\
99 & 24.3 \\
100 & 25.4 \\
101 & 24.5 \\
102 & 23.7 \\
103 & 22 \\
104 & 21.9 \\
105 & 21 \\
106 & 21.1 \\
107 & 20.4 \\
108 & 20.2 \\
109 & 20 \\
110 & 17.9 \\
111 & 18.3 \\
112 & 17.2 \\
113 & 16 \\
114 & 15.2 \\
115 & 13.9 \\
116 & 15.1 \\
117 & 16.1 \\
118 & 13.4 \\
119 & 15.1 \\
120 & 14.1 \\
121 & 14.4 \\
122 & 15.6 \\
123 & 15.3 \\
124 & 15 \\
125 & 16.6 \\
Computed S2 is 26.1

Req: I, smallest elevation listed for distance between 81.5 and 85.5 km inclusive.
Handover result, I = 19.1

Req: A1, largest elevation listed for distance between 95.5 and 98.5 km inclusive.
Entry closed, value 25.4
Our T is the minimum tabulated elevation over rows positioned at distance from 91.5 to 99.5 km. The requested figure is 22.7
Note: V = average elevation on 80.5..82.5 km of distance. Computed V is 22.9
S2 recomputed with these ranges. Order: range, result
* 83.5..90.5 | 23.3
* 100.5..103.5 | 24.5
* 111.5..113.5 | 17.2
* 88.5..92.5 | 24.9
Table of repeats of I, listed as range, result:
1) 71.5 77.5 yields 23.9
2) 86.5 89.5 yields 20.5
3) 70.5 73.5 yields 25.3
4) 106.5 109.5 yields 20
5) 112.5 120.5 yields 13.4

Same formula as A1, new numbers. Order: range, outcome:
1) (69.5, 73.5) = 27.9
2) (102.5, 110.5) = 22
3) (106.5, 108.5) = 20.4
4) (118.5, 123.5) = 15.6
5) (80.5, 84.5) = 24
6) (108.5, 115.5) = 20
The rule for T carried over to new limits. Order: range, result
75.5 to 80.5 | 22.5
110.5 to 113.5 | 16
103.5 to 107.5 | 20.4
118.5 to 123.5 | 14.1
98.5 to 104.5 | 21.9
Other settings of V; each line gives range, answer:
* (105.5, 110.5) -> 19.9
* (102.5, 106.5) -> 21.5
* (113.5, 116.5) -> 14.7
